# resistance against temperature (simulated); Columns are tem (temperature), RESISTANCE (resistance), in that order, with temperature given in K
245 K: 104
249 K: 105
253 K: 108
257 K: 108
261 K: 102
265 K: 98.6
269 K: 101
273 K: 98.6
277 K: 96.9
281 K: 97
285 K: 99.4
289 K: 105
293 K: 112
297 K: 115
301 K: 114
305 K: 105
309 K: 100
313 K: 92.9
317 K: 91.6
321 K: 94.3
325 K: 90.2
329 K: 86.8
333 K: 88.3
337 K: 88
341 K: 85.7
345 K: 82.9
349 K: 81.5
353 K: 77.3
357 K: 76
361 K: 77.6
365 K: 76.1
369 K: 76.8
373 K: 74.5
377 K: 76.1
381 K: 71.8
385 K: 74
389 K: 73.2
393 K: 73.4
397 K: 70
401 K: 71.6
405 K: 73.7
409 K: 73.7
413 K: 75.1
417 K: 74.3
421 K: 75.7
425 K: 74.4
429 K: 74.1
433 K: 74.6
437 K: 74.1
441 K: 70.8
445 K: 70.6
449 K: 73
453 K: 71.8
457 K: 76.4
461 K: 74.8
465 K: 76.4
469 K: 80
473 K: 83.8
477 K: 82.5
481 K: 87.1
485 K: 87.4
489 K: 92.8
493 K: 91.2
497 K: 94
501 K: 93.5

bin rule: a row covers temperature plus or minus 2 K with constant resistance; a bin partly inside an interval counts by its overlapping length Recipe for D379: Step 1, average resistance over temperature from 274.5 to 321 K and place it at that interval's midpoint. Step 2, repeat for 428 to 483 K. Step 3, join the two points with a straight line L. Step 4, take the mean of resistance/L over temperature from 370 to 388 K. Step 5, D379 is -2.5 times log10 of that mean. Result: 0.20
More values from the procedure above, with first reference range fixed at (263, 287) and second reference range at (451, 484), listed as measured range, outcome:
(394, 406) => 0.20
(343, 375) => 0.16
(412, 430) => 0.13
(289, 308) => -0.15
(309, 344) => 0.04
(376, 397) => 0.19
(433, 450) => 0.14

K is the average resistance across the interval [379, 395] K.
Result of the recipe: 73.1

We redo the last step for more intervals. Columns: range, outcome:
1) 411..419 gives 74.7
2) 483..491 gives 90.1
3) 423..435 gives 74.4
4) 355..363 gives 76.8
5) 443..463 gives 73.3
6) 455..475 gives 78.3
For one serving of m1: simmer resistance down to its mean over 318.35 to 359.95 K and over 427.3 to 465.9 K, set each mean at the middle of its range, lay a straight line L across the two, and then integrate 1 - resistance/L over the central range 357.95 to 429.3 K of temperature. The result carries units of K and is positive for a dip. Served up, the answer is 4.4 K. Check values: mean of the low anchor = 85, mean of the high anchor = 73.6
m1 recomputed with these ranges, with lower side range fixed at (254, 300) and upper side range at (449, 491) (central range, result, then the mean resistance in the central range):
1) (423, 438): 1.96 K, 74.3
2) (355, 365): 1.82 K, 76.7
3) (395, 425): 4.90 K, 73.5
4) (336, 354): 2.33 K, 83.1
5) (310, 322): 0.66 K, 93.4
